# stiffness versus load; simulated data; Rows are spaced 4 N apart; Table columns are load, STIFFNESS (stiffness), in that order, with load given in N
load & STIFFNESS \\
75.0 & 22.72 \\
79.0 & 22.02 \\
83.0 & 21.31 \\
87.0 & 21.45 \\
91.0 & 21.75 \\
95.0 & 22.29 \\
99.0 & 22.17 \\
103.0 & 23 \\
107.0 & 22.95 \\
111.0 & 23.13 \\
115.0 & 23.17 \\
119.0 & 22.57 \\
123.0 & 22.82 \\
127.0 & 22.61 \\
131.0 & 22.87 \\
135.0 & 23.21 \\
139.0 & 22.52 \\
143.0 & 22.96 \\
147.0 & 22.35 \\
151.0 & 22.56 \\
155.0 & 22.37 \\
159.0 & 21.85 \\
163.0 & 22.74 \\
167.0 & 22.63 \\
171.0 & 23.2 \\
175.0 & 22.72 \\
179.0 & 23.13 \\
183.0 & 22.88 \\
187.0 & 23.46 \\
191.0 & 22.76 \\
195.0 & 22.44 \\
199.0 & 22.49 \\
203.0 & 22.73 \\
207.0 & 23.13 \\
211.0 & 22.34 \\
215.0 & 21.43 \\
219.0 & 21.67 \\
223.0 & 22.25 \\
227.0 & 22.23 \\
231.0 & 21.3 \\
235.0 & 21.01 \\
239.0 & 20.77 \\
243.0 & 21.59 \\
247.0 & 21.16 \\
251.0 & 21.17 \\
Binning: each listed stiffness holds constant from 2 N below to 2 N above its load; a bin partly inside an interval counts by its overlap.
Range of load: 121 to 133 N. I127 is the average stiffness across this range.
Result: 22.8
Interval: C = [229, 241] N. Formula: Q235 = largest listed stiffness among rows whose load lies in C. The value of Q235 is 21.3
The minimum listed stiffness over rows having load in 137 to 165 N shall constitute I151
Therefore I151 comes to 21.85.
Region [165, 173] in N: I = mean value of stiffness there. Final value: 22.9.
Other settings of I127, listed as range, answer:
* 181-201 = 22.8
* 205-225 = 22.2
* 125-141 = 22.8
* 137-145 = 22.7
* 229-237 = 21.2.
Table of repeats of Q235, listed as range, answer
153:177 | 23.2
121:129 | 22.82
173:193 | 23.46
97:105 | 23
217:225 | 22.25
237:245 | 21.59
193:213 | 23.13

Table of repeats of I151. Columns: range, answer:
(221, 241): 20.77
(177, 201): 22.44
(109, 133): 22.57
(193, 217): 21.43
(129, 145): 22.52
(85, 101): 21.45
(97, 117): 22.17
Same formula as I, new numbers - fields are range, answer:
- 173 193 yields 23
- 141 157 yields 22.6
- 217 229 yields 22.1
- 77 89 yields 21.6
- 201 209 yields 22.9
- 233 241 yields 20.9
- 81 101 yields 21.8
